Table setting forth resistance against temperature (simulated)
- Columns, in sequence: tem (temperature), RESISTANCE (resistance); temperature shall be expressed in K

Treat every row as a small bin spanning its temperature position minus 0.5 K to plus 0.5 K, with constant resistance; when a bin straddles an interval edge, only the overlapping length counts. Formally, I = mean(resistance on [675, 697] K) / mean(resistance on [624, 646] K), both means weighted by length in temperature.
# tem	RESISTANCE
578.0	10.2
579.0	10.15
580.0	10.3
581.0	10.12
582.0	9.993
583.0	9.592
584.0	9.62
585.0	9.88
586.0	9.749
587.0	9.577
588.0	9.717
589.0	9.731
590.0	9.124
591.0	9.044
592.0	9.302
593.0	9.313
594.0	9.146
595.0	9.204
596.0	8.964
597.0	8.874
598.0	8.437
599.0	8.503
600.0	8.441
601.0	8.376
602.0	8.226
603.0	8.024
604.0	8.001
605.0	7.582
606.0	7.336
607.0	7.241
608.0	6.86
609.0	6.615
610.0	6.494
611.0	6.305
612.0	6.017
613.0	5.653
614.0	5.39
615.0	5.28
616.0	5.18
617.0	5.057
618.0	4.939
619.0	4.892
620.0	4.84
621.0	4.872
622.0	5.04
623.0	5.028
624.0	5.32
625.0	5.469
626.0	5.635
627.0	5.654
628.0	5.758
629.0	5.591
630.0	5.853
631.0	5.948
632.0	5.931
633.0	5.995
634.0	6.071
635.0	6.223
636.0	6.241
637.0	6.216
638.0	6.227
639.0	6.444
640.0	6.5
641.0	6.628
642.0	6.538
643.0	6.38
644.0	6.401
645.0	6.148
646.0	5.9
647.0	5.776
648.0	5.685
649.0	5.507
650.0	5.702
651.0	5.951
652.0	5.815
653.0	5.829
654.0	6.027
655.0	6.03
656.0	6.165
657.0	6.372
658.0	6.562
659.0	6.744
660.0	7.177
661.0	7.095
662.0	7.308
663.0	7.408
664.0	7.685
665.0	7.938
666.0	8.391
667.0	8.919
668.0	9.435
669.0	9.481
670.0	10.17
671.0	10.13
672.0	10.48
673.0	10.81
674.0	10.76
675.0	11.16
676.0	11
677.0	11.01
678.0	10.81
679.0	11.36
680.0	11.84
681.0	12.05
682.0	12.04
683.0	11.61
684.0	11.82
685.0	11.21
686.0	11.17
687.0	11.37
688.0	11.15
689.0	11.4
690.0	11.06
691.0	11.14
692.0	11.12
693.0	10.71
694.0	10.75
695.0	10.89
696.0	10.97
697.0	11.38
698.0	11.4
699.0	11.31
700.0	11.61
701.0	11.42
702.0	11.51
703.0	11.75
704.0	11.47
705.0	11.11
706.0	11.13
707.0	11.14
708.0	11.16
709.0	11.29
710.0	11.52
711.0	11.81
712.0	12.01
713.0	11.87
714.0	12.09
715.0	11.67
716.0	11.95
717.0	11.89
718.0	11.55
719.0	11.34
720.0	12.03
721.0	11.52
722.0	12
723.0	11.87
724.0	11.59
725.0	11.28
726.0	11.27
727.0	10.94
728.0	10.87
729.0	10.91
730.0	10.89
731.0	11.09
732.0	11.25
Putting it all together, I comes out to 1.86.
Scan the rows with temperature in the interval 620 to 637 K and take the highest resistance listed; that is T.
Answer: 6.241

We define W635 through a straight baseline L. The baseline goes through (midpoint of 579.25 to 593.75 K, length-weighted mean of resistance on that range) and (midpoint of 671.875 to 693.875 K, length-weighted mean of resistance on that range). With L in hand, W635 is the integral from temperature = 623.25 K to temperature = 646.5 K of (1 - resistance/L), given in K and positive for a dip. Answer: 9.8 K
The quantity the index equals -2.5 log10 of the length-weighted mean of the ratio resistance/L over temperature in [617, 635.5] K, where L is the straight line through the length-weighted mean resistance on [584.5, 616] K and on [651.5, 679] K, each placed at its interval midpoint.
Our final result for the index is 0.44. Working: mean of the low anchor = 8.03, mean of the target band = 5.49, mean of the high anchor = 8.45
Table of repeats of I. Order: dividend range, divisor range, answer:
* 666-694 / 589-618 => 1.44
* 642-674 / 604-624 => 1.25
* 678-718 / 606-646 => 1.94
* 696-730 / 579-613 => 1.34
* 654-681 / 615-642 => 1.57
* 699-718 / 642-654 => 1.95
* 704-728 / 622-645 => 1.93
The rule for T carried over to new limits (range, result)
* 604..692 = 12.05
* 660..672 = 10.48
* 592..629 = 9.313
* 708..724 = 12.09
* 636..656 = 6.628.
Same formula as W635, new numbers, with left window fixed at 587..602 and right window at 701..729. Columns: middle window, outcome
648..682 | 6.7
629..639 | 3.8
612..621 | 4.1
